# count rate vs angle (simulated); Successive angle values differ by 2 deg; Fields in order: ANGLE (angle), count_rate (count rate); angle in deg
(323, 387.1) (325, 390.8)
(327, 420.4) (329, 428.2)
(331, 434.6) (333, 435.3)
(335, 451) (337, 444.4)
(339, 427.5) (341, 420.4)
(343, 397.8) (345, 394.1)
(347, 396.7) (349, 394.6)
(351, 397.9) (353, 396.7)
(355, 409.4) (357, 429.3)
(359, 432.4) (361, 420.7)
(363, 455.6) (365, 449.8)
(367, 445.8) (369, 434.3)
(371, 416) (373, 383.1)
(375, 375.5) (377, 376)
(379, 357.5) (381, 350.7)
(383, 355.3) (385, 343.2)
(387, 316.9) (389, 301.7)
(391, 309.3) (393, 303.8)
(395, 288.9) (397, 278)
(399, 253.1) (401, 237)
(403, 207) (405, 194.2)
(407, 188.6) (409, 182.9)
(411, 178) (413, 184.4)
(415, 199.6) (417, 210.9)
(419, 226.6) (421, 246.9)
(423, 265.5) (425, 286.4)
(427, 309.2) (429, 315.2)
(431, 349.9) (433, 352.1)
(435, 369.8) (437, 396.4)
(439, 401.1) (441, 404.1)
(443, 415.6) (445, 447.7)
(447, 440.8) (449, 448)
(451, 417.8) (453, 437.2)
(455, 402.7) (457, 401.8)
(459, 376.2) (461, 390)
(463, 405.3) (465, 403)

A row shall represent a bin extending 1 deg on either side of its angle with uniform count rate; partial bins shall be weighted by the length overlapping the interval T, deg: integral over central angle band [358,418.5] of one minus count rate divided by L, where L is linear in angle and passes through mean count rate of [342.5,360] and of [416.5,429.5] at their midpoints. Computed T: 4.71 deg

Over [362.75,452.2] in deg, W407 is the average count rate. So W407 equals 325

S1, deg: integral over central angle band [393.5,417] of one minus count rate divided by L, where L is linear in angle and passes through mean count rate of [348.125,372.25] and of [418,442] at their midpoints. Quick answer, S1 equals 9.3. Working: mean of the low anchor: 423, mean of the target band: 219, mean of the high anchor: 327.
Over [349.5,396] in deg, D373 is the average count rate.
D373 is 381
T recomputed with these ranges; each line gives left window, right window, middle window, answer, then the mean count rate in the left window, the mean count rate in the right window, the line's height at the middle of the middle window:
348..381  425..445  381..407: 7.37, 409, 368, 392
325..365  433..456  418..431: 4.21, 420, 414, 415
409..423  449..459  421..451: -4.76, 210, 414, 318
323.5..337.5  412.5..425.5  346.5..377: -4.95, 427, 231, 358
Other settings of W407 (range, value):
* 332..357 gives 414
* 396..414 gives 211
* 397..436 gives 251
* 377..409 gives 285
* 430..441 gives 377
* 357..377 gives 422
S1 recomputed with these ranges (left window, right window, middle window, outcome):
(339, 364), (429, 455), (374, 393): 3.2 deg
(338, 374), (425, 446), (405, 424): 8.7 deg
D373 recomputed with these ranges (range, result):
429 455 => 403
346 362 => 410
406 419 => 193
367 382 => 389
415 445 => 325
